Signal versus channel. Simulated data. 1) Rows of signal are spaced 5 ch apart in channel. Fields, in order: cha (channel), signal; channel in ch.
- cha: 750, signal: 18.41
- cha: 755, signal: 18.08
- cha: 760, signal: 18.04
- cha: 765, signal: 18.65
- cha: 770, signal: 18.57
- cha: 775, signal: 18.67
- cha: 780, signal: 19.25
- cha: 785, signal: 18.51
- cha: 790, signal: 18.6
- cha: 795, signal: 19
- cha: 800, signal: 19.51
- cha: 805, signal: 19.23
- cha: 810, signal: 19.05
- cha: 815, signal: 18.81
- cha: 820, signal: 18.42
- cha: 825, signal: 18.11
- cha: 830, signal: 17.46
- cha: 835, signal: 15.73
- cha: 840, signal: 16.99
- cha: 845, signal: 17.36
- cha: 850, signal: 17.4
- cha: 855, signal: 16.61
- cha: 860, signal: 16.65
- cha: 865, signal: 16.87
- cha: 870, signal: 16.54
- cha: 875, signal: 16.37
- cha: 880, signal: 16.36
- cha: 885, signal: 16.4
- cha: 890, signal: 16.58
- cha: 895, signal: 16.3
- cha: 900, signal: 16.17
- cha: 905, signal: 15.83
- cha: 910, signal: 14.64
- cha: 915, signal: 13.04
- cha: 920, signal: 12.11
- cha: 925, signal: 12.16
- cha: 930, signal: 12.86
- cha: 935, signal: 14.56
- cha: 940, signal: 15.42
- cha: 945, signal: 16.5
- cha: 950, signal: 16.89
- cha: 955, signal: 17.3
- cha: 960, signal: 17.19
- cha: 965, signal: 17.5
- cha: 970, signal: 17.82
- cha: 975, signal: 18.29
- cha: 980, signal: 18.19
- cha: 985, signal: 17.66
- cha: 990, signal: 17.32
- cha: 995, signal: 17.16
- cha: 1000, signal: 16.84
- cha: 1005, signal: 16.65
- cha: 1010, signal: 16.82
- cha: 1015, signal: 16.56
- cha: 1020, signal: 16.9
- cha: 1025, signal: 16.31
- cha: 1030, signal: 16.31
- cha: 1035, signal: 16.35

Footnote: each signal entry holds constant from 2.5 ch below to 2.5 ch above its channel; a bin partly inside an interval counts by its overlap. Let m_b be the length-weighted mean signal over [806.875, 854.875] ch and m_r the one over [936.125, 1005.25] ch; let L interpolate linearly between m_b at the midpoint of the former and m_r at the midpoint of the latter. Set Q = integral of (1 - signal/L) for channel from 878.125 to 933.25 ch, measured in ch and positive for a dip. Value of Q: 8.41 ch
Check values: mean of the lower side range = 17.7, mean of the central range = 14.7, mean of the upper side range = 17.2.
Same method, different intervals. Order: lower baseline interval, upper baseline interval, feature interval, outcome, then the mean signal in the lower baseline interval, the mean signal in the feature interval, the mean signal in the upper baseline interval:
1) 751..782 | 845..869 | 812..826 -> -0.7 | 18.5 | 18.5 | 16.9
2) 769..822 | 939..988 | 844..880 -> 3.0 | 18.9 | 16.8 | 17.3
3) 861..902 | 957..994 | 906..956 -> 7.6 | 16.5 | 14.5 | 17.7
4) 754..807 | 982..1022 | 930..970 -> 2.5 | 18.8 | 16.3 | 17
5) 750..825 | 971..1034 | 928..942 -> 2.6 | 18.7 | 14.3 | 17.1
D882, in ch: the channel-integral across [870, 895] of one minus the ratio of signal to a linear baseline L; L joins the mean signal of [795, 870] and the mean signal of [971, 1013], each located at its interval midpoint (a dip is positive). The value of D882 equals 1.7 ch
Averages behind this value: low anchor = 17.7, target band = 16.4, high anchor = 17.4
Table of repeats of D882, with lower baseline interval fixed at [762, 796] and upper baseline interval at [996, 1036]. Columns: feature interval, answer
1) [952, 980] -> -1.0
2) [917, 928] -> 3.3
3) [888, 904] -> 1.3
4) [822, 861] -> 2.4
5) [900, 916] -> 2.4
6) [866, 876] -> 0.8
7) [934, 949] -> 1.4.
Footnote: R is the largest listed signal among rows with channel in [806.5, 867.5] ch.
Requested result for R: 19.05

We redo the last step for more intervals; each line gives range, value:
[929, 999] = 18.29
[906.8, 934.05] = 14.64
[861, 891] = 16.87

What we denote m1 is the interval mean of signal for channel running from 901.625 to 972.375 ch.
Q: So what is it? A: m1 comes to 15.3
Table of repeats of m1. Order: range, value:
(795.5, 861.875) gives 17.8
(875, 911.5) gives 16.1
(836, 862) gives 16.9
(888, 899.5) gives 16.4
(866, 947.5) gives 15.1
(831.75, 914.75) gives 16.3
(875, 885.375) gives 16.4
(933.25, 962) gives 16.3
